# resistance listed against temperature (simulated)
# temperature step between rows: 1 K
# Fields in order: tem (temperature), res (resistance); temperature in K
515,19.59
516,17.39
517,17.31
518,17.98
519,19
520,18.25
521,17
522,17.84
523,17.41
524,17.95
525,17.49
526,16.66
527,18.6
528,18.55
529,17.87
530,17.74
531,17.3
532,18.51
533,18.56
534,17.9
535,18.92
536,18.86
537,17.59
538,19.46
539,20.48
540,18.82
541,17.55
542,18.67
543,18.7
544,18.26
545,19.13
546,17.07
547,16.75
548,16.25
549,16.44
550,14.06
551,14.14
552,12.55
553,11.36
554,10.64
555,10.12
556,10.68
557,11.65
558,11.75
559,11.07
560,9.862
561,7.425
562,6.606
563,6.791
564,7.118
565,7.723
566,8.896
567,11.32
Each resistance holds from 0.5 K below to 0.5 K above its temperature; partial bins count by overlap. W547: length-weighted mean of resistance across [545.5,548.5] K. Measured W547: 16.7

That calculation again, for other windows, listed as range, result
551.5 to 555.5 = 11.2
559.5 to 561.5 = 8.64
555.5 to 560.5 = 11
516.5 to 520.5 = 18.1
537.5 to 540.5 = 19.6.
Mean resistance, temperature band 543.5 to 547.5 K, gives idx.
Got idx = 17.8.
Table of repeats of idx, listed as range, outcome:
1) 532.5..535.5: 18.5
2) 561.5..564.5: 6.84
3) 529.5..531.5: 17.5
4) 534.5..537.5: 18.5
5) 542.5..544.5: 18.5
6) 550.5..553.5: 12.7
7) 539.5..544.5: 18.4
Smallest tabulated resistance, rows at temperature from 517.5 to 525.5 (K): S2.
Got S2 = 17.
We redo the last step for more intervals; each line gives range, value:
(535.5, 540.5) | 17.59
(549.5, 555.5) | 10.12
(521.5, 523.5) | 17.41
